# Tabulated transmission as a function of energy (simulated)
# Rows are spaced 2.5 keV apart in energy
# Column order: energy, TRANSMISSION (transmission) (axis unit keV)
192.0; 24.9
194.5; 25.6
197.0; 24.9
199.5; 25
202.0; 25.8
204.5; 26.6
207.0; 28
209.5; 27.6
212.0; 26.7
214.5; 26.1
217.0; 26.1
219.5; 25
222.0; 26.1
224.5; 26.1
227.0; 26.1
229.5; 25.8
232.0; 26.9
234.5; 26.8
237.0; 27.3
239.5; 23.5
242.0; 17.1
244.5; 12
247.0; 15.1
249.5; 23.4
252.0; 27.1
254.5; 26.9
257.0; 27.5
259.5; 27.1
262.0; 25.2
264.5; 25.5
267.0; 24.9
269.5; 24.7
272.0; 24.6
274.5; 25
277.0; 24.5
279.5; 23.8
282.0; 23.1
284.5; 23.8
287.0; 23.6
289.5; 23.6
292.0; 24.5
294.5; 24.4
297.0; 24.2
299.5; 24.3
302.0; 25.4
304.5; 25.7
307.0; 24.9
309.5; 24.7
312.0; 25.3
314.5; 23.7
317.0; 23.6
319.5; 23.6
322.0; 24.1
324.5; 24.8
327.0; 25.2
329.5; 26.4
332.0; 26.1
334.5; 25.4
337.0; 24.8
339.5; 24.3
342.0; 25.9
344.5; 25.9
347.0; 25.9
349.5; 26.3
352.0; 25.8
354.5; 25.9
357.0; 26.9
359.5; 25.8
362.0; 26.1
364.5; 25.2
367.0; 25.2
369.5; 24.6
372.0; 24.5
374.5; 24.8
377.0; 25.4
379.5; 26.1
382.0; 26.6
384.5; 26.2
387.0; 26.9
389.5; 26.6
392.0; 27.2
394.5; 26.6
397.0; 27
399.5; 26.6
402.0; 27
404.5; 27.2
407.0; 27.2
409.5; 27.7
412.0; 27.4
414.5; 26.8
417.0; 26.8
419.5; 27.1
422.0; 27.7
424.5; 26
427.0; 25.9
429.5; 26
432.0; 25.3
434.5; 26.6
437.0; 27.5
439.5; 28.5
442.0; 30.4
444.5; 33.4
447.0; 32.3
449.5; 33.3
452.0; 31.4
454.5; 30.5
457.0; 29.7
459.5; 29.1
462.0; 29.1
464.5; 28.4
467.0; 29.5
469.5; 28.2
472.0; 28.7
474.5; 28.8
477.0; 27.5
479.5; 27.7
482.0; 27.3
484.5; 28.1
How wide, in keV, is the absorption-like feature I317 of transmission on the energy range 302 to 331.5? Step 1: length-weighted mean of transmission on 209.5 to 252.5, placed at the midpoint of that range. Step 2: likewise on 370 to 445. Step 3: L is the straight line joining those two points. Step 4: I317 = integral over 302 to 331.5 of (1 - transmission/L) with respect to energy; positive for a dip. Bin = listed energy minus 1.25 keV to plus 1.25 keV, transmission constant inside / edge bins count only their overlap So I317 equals 0.7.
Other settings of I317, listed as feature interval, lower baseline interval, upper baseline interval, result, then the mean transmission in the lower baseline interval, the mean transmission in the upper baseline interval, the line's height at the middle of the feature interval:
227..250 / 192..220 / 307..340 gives 3.2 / 26.1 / 24.8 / 25.7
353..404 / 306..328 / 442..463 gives 2.5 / 24.4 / 31.1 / 27.4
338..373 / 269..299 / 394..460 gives 0.8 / 24.1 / 28.2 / 26.2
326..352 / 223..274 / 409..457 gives 0.7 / 24.2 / 28.5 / 26.3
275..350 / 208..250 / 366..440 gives 1.5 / 24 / 26.5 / 25.2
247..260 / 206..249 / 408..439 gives -0.4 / 24.2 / 26.8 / 24.6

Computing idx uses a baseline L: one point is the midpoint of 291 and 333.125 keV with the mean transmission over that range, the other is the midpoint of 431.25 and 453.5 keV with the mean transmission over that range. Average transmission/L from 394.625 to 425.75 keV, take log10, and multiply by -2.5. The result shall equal 0.06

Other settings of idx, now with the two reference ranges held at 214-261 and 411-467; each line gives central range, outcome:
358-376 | 0.08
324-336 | 0.03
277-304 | 0.06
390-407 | 0.03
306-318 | 0.06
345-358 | 0.03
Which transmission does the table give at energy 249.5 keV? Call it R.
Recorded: 23.4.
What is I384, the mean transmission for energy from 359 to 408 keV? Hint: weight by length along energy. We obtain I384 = 26.1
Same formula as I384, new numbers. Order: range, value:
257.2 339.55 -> 24.7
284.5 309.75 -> 24.5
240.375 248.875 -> 15.8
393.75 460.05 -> 28.2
